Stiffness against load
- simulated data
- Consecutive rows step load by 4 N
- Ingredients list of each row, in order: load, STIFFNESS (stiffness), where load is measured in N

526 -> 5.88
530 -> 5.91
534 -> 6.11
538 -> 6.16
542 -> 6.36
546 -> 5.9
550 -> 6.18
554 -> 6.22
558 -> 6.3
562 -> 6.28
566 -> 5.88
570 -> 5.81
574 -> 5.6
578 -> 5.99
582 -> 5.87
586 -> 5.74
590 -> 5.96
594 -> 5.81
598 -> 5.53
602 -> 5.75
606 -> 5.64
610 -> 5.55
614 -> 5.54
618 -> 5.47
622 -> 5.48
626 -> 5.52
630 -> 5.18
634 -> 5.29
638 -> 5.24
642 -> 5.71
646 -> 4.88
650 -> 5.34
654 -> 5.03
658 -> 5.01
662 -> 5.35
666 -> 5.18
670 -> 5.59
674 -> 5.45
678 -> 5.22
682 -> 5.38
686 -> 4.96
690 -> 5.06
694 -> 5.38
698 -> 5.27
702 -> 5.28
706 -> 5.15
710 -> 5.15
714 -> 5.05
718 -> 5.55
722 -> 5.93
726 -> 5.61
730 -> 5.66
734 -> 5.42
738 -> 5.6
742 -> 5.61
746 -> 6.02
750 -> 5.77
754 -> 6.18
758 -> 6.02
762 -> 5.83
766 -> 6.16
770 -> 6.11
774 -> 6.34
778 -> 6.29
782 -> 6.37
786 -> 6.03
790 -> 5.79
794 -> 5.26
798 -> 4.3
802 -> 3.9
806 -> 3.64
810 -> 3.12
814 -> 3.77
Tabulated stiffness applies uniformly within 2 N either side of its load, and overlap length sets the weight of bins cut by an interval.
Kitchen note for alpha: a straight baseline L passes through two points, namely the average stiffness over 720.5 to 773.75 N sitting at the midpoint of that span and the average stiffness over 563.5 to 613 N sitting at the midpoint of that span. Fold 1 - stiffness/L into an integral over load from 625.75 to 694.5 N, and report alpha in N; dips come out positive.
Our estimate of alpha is 6.49 N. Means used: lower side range 5.76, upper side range 5.86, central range 5.26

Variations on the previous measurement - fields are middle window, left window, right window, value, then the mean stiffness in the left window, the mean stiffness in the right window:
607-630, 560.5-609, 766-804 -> 1.2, 5.81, 5.63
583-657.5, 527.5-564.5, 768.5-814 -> 4.7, 6.15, 5.12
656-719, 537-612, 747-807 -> 5.6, 5.92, 5.64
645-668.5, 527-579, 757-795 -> 3.5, 6.05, 6.04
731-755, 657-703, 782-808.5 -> -3.2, 5.27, 4.9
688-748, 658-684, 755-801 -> 1.1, 5.33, 5.83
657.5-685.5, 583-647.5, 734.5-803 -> 1.5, 5.53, 5.76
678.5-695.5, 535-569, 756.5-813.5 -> 1.4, 6.15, 5.32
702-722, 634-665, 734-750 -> 0.9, 5.23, 5.71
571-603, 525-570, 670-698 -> 0.4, 6.1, 5.27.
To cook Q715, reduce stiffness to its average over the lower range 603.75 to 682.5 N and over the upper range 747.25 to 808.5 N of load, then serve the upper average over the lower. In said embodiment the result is 1.04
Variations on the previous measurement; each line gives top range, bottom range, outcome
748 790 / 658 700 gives 1.16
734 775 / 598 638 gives 1.08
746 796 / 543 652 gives 1.06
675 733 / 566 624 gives 0.94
